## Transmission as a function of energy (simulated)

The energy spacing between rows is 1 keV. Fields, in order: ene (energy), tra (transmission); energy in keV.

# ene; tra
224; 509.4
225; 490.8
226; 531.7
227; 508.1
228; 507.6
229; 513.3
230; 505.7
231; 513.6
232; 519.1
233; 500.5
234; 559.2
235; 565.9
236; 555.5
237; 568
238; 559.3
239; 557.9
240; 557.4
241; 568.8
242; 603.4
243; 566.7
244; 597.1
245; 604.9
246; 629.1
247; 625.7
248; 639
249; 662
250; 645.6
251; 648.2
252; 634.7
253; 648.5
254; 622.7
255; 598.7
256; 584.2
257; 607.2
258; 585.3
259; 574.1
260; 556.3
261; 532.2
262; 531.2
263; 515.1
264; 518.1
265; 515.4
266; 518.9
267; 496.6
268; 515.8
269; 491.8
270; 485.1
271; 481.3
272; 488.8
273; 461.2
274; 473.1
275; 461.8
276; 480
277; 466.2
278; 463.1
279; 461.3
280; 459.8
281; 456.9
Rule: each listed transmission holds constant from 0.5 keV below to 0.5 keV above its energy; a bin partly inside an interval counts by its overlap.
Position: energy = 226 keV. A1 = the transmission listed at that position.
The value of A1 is 531.7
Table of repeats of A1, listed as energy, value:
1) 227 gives 508.1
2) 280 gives 459.8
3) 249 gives 662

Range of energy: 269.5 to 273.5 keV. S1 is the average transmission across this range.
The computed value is 479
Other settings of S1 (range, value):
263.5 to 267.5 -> 512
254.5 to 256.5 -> 591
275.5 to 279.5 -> 468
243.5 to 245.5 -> 601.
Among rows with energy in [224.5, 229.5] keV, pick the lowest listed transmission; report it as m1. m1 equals 490.8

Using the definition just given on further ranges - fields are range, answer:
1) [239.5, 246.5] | 557.4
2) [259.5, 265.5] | 515.1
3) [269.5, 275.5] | 461.2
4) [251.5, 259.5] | 574.1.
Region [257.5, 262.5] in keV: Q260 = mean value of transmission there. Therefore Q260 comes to 556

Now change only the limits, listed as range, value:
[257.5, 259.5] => 580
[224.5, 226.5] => 511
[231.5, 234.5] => 526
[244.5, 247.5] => 620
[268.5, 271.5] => 486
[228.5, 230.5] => 510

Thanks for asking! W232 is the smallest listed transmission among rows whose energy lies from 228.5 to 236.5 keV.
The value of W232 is 500.5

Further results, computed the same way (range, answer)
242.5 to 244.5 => 566.7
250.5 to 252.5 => 634.7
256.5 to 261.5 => 532.2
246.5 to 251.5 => 625.7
